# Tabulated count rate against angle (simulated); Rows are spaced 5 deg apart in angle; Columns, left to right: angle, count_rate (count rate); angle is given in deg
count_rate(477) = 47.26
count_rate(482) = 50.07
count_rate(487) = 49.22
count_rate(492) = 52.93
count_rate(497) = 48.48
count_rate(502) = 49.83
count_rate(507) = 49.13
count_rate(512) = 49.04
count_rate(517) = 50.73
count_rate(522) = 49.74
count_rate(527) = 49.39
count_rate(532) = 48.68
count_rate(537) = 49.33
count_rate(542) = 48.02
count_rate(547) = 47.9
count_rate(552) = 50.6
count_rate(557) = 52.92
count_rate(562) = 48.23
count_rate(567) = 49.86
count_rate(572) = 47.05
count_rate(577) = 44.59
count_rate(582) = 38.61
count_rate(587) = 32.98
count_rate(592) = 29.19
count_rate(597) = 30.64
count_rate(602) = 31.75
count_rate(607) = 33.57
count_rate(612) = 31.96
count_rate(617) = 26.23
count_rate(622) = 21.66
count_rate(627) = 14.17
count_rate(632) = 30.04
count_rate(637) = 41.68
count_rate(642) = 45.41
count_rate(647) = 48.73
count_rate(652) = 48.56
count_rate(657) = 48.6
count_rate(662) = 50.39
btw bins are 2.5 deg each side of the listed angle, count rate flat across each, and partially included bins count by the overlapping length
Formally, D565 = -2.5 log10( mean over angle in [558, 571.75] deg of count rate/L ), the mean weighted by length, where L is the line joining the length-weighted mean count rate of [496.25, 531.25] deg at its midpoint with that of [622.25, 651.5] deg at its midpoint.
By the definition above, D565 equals -0.125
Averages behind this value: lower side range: 49.5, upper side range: 35.8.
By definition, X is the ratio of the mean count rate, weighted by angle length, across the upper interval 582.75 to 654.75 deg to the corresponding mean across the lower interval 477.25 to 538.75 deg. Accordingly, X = 0.68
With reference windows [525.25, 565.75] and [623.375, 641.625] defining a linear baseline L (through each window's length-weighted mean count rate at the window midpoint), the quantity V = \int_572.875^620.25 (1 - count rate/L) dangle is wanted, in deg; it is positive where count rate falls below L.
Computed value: 5.8 deg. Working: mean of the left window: 49.4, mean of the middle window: 33.6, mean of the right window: 30.2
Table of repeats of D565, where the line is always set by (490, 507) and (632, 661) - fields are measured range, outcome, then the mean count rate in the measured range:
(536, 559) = -0.03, 49.7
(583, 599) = 0.43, 31.7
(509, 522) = -0.01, 49.8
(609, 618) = 0.48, 29.8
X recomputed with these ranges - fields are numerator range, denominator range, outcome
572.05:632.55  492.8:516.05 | 0.63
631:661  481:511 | 0.90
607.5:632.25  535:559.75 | 0.50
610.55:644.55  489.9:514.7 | 0.60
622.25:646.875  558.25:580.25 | 0.70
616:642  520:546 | 0.58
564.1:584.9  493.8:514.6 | 0.91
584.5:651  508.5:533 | 0.66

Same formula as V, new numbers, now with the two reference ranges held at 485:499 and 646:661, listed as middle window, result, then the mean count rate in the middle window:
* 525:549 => 0.59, 48.7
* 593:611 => 6.40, 31.8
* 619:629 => 6.23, 18.5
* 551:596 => 5.86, 43.1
